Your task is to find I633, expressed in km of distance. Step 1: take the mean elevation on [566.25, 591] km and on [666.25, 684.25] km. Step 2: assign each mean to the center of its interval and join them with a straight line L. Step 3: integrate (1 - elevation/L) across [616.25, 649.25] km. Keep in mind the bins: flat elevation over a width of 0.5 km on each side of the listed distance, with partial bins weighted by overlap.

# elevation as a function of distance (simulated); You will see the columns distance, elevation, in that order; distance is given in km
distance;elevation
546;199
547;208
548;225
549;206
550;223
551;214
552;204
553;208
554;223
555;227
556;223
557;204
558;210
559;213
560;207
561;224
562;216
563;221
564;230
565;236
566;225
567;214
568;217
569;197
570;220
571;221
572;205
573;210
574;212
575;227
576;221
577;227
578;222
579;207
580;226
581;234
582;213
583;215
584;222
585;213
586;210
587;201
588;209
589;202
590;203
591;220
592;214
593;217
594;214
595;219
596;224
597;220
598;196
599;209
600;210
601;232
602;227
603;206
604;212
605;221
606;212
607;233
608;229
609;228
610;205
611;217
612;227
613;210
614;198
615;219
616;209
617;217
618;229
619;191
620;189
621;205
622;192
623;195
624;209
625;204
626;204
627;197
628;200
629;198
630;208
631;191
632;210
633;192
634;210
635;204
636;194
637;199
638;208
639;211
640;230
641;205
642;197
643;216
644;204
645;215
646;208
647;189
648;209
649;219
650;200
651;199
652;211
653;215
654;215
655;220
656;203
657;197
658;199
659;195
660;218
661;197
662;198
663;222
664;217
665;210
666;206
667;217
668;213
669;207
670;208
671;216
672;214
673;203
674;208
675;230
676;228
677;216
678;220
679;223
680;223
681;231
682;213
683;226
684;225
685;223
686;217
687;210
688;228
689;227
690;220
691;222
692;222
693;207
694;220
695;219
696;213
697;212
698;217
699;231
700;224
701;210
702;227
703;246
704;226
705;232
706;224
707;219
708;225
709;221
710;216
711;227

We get 1.8 km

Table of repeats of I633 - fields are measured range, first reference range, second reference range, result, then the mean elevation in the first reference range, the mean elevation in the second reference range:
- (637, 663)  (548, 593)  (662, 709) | 1.3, 216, 219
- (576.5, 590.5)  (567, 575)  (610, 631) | -0.2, 213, 206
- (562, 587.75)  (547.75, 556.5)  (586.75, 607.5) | -0.3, 217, 214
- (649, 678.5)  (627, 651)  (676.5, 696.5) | 0.3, 205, 220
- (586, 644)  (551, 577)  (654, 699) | 1.7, 217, 215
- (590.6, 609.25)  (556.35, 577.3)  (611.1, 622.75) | -0.6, 217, 208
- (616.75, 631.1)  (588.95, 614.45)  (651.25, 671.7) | 0.8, 216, 209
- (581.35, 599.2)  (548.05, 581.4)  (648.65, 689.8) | 0.3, 217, 214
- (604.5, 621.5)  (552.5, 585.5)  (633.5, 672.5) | -0.1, 218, 208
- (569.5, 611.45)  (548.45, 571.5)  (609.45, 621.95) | -0.7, 217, 209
